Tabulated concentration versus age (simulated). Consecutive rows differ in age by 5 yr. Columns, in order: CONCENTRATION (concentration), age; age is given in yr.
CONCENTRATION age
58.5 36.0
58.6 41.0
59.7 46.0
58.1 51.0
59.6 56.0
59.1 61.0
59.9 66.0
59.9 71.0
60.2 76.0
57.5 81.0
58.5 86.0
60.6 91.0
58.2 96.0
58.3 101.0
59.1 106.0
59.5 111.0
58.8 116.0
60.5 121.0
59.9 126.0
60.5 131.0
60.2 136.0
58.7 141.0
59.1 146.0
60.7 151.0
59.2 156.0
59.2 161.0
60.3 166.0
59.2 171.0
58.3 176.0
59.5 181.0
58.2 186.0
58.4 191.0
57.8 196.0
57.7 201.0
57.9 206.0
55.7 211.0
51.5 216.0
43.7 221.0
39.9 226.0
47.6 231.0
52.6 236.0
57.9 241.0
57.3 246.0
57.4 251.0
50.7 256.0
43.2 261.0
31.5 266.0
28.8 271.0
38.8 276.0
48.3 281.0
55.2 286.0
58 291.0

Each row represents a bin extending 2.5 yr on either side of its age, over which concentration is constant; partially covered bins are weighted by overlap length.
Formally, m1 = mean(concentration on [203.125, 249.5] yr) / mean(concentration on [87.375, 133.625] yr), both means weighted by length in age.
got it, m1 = 0.9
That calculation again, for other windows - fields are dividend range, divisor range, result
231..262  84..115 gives 0.90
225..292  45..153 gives 0.80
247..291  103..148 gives 0.76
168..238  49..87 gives 0.92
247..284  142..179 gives 0.73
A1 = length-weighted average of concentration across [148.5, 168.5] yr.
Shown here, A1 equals 59.9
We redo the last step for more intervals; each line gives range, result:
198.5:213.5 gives 57.1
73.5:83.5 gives 58.9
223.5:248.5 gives 51.1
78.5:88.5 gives 58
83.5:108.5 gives 58.9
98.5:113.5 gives 59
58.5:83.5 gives 59.3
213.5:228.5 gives 45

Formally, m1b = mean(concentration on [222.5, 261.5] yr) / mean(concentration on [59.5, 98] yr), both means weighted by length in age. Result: 0.86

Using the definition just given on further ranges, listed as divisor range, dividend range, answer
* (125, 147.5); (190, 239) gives 0.87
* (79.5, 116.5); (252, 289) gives 0.73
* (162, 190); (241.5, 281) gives 0.76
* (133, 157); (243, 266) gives 0.84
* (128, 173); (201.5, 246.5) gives 0.86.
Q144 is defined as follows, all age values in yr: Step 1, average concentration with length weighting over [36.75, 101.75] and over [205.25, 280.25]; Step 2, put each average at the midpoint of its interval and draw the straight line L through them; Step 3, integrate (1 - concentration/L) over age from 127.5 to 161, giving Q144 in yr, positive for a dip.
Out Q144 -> -3.5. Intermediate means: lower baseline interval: 59.1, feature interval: 59.7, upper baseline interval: 47.4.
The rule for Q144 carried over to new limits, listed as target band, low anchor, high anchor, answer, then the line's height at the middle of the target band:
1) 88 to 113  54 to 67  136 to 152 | 0.16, 59.5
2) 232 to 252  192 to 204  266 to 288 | -2.92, 48.6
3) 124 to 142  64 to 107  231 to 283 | -1.37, 55.7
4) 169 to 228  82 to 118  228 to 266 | -1.45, 53.5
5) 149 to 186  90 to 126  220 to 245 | -3.37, 54.4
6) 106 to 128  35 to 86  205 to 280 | -1.64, 55.5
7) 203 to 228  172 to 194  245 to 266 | 2.05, 54.5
